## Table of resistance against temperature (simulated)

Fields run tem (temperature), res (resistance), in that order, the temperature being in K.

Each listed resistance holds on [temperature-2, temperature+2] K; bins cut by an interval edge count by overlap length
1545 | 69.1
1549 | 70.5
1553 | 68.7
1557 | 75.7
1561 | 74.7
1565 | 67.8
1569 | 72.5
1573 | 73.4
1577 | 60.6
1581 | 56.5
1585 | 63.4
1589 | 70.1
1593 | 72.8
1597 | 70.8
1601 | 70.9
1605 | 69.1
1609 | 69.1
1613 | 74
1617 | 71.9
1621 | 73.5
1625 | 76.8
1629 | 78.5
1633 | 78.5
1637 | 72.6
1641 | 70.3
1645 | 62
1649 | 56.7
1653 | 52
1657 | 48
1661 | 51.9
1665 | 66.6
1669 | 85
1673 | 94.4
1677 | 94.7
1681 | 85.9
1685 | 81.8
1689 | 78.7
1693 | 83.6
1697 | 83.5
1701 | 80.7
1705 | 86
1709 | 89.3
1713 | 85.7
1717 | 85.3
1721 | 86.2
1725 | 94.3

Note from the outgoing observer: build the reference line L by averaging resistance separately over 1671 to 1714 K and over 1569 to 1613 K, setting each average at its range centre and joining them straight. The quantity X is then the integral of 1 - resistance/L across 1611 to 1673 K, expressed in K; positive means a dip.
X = 6.5 K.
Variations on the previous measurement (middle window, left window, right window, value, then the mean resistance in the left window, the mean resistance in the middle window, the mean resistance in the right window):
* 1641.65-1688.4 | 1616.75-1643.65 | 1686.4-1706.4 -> 4.64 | 74.5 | 71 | 82.4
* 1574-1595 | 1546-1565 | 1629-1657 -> 1.33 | 71.7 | 65.1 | 65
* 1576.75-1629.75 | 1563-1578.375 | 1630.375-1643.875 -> 0.84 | 68.9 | 70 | 73.3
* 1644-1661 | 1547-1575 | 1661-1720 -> 5.53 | 71.9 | 53.9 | 83.3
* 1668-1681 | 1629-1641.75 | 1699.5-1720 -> -1.70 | 74.9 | 91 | 85.6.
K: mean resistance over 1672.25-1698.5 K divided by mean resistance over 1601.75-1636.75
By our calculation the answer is 1.16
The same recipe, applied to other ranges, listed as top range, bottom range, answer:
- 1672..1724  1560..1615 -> 1.25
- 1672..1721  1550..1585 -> 1.25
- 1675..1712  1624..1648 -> 1.18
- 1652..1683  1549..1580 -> 1.04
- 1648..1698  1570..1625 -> 1.07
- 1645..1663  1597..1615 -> 0.75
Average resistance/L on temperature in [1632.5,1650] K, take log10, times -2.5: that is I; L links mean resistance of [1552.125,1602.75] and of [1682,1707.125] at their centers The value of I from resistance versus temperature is 0.13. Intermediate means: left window 69.1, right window 82.6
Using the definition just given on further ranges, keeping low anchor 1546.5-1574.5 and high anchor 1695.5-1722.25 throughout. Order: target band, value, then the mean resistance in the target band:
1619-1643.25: 0.047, 74.9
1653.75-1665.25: 0.449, 53.4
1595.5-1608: 0.081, 70.2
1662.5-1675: 0.012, 80.8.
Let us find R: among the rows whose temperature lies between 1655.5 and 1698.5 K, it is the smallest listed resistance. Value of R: 48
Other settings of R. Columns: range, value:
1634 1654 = 52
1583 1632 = 63.4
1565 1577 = 60.6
